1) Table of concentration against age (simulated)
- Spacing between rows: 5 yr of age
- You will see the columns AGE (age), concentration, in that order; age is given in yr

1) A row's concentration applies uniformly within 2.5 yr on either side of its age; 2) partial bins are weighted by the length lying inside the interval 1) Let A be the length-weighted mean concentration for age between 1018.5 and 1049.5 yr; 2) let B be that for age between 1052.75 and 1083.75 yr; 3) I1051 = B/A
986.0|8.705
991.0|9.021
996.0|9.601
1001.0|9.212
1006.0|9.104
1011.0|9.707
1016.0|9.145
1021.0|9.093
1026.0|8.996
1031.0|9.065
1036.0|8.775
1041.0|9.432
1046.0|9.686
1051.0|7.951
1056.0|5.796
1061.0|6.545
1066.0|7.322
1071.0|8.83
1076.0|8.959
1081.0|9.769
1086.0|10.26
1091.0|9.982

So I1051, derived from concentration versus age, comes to 0.86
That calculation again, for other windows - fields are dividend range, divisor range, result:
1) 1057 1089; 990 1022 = 0.92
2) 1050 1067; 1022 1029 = 0.75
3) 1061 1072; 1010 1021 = 0.82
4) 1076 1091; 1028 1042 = 1.09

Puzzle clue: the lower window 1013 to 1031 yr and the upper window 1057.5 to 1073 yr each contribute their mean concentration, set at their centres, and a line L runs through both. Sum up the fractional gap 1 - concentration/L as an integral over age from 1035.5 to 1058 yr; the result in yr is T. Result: -0.5 yr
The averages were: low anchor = 9.09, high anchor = 7.41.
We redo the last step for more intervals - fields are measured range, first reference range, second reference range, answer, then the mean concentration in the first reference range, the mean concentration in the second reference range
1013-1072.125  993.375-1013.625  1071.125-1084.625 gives 6.2 yr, 9.4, 9.34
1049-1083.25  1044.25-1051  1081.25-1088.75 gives 6.2 yr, 9.04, 10.1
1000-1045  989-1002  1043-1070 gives -3.5 yr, 9.3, 7.57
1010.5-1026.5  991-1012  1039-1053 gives 0.0 yr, 9.34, 9.05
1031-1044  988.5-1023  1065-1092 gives 0.2 yr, 9.27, 9.25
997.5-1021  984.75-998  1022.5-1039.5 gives -0.6 yr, 9.13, 8.98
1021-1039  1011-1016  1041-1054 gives 0.3 yr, 9.43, 8.82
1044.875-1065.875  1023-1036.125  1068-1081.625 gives 3.9 yr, 8.98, 9.04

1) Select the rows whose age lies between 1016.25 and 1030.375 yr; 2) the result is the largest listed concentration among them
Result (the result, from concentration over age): 9.093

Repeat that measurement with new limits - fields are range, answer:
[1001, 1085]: 9.769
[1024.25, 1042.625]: 9.432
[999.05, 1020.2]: 9.707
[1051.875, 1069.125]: 7.322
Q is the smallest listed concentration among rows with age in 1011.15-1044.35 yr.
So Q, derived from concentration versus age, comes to 8.775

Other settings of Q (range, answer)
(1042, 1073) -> 5.796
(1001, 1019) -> 9.104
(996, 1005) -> 9.212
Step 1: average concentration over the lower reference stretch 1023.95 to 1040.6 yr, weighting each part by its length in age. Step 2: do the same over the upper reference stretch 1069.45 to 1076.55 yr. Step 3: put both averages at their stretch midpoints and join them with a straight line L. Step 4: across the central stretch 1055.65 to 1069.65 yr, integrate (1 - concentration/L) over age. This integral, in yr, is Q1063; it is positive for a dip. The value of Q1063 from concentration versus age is 3.2 yr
